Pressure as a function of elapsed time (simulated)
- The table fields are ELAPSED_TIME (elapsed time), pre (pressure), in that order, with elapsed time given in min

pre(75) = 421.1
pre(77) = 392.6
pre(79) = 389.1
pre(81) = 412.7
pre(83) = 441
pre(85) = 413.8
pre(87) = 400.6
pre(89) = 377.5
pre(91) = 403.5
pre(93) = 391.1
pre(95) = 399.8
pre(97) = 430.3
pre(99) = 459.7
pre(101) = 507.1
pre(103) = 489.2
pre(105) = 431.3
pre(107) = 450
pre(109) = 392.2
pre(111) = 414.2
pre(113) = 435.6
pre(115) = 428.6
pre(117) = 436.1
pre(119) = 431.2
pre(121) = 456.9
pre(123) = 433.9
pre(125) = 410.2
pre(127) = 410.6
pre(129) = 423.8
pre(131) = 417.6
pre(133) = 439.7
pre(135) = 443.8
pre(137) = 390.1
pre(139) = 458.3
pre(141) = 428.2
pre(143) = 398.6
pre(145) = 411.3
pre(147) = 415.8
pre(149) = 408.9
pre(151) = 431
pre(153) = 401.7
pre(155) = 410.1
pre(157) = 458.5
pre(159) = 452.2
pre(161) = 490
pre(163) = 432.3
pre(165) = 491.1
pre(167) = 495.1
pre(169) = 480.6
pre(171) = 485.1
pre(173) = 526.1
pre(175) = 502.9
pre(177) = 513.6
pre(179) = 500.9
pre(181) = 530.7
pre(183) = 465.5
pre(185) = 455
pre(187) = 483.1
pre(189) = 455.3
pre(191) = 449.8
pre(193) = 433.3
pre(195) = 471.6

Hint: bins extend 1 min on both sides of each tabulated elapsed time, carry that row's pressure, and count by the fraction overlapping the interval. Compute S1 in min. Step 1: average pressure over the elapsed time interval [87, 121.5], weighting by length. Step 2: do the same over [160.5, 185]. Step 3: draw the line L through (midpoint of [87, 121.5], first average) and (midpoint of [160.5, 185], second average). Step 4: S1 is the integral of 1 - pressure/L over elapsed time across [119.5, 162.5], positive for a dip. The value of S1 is 3.21 min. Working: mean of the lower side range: 430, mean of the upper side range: 491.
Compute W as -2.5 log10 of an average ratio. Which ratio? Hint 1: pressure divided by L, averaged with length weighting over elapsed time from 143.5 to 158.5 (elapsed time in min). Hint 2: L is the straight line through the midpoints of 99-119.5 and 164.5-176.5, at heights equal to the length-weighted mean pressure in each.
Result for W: 0.15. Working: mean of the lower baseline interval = 443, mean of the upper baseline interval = 498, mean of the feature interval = 420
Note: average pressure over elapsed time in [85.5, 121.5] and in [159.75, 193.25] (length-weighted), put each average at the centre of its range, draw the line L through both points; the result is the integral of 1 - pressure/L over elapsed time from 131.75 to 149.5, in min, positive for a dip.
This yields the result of 1.3 min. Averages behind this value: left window 429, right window 483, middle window 422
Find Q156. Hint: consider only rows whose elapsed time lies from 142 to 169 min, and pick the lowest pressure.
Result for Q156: 398.6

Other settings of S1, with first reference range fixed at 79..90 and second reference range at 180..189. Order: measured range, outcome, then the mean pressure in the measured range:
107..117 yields 0.1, 423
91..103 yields -0.6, 439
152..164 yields 0.5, 441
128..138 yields 0.4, 423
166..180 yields -0.8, 501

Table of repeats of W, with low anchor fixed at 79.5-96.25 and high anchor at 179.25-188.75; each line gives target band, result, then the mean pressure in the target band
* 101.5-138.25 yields 0.00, 431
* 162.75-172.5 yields -0.03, 483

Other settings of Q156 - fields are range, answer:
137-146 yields 390.1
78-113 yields 377.5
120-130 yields 410.2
